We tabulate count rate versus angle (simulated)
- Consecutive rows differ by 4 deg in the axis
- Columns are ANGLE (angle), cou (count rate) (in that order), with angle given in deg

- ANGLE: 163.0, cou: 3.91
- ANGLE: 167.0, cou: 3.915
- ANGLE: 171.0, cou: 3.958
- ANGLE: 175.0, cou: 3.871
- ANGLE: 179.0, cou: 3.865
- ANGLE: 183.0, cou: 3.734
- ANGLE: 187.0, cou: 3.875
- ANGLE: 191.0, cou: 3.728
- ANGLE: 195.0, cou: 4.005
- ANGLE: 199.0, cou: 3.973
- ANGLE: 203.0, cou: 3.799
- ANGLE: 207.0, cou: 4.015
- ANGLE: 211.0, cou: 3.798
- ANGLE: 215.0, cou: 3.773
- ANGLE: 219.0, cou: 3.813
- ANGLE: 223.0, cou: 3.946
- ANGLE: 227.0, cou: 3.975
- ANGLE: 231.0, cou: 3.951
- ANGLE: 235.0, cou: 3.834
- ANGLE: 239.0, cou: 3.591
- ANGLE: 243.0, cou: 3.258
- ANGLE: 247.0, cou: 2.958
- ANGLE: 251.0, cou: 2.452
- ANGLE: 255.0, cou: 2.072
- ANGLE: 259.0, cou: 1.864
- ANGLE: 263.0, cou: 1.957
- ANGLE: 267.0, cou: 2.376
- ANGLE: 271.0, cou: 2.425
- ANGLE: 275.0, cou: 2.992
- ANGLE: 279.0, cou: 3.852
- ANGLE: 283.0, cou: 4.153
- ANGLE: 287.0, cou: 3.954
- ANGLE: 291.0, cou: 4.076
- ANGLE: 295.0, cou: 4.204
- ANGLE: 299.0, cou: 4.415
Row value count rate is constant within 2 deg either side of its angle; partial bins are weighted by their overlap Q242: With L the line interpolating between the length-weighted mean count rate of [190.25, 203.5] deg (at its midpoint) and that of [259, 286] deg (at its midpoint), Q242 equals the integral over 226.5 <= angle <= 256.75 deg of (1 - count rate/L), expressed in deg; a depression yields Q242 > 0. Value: 0.9 deg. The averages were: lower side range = 3.9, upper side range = 2.91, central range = 3.24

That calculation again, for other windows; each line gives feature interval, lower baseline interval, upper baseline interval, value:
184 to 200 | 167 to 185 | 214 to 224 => -0.1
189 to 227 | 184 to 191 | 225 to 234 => 0.0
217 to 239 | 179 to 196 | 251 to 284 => -4.4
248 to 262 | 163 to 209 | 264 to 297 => 5.5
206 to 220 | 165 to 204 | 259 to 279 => -1.7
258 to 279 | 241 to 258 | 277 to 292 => 5.7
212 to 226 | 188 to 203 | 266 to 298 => -0.2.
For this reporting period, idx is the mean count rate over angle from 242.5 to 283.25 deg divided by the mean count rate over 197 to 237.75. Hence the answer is 0.69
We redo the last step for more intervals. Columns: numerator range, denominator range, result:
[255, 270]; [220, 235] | 0.53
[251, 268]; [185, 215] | 0.54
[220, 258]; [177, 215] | 0.86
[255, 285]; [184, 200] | 0.71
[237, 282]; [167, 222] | 0.71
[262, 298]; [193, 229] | 0.87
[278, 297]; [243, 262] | 1.68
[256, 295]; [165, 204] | 0.80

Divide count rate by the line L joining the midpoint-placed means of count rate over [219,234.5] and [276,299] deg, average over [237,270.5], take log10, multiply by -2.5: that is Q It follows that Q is 0.48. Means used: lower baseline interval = 3.93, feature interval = 2.56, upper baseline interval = 4.03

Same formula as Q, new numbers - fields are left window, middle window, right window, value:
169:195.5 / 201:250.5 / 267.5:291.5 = 0.00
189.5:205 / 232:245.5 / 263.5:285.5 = -0.03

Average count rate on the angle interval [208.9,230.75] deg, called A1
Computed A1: 3.87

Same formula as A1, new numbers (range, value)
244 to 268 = 2.32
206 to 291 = 3.3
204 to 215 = 3.87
